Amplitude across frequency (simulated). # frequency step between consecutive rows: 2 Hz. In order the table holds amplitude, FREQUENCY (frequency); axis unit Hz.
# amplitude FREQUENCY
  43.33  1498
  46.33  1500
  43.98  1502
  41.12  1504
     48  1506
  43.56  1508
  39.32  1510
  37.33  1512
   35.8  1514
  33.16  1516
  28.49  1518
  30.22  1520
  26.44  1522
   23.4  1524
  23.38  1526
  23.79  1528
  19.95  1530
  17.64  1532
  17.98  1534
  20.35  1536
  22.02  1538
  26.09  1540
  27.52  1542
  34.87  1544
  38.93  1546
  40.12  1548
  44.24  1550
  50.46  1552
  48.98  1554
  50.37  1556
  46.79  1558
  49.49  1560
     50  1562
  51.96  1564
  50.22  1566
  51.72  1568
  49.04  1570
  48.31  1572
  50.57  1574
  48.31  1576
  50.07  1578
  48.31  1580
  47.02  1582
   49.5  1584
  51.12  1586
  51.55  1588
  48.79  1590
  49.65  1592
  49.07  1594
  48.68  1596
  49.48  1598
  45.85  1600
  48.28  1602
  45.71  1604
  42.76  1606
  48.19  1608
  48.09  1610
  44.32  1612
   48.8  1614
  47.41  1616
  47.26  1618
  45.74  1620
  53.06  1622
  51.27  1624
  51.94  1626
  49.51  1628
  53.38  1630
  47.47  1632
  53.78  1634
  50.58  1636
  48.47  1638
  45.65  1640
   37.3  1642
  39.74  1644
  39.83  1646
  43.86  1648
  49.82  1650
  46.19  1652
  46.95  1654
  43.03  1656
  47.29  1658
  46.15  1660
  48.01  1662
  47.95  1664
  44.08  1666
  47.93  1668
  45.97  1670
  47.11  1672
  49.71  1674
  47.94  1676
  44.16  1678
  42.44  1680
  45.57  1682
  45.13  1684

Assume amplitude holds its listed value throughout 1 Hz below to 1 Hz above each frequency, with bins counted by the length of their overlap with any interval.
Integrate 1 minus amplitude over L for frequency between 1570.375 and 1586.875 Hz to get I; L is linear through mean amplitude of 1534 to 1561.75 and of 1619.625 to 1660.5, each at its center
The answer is -3.2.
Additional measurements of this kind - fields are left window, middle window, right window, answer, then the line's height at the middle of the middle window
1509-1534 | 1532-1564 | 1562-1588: 1.5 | 38.7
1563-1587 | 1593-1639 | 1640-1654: -2.7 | 46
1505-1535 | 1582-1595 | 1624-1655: -3.3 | 39.8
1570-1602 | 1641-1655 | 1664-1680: 1.1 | 47.2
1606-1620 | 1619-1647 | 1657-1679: -0.5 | 46.9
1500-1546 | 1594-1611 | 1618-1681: -2.6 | 40.9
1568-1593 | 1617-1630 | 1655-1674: -0.6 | 48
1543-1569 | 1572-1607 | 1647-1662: -1.4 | 46.6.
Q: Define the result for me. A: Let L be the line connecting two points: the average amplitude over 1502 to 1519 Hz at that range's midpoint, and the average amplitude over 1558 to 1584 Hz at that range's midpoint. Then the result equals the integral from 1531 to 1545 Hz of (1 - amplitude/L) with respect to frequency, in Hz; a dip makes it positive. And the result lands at 6.4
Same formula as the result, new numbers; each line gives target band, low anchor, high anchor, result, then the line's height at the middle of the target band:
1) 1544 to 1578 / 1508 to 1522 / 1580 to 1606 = -4.1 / 42.6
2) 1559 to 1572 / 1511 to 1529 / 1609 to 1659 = -5.0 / 36.3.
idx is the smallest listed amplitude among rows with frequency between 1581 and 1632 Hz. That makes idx 42.76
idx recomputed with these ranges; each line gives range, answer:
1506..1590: 17.64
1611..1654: 37.3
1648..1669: 43.03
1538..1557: 22.02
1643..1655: 39.74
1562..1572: 48.31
